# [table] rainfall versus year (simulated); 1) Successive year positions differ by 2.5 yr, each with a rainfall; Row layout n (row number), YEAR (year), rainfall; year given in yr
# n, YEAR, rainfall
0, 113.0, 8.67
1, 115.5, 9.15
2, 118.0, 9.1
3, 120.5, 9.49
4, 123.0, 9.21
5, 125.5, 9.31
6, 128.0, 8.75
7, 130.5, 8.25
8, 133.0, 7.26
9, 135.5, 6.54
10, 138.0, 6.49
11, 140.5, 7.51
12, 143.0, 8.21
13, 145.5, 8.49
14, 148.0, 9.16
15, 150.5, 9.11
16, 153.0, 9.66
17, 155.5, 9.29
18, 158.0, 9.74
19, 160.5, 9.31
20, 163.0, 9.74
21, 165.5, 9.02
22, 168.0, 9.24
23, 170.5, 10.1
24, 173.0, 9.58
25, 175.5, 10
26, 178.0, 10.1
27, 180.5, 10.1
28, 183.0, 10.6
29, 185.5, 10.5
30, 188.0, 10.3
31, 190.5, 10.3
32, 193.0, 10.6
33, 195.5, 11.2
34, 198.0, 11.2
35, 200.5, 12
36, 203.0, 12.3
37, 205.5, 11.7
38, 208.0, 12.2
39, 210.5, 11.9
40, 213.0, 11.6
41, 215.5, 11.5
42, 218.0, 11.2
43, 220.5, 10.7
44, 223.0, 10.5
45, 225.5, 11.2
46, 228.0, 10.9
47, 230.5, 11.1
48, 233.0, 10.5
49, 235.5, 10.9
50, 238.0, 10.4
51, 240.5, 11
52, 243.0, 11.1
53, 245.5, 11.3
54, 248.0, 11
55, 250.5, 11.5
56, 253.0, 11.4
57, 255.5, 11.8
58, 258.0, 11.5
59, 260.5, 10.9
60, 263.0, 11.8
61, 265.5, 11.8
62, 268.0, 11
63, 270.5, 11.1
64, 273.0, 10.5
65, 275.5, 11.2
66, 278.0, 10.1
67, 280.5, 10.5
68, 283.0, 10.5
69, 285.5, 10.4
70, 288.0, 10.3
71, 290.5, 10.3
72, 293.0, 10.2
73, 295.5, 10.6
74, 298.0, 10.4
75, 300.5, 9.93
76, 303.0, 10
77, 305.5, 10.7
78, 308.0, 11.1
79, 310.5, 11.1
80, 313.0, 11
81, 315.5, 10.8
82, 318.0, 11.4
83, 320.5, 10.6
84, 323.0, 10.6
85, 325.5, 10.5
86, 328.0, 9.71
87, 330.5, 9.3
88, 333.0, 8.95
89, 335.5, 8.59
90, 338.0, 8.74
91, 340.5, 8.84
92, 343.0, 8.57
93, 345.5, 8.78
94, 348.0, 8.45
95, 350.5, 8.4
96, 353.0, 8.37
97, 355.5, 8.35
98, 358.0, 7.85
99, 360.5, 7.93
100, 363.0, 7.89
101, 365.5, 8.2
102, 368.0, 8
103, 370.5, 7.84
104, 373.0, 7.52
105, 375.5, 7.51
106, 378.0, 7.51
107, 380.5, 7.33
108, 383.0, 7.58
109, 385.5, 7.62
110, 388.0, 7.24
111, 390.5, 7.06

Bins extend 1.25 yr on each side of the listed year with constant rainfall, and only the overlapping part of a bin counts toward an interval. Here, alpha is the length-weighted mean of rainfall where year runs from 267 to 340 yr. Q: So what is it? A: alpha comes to 10.3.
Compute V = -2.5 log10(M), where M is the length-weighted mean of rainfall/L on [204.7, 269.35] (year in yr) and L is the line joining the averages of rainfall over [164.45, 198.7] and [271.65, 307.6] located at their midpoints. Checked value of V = -0.094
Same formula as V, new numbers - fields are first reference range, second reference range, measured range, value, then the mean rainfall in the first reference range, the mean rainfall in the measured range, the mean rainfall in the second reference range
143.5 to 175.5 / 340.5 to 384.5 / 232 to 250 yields -0.23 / 9.37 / 10.9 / 8.03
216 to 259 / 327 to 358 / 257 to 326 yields -0.10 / 11.1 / 10.7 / 8.71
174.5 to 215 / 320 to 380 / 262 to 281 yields -0.12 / 11.1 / 11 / 8.58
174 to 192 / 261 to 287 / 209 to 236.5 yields -0.06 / 10.3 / 11.1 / 10.9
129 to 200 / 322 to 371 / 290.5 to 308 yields -0.17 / 9.37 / 10.4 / 8.7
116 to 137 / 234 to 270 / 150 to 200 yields -0.05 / 8.49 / 10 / 11.2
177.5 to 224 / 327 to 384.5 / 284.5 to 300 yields -0.10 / 11.1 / 10.3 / 8.26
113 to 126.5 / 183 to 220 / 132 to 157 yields 0.20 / 9.2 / 8.2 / 11.3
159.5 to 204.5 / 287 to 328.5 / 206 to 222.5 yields -0.11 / 10.4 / 11.5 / 10.6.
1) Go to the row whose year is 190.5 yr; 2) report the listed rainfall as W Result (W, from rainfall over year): 10.3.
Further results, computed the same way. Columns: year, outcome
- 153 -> 9.66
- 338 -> 8.74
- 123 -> 9.21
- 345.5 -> 8.78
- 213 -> 11.6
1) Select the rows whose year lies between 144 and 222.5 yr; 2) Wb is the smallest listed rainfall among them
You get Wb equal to 8.49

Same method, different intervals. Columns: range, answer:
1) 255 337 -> 8.59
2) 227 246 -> 10.4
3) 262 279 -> 10.1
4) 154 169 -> 9.02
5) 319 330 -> 9.71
